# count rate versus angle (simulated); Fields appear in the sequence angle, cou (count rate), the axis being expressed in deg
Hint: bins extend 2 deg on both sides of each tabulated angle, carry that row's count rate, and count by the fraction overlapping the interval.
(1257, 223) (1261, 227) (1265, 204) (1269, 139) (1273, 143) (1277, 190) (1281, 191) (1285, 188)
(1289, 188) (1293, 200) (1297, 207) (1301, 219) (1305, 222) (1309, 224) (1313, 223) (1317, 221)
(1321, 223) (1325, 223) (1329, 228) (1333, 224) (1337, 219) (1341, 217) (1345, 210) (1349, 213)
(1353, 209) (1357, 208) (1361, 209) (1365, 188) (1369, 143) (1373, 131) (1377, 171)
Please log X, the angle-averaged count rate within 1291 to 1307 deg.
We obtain 212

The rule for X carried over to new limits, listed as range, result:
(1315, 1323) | 222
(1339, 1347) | 214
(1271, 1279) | 166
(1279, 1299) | 195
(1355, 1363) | 208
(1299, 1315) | 222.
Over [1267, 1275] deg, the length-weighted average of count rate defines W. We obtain 141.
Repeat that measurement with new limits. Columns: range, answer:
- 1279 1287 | 190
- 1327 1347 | 220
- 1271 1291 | 180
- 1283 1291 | 188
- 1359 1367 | 198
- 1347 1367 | 205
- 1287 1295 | 194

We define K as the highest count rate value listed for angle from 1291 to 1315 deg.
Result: 224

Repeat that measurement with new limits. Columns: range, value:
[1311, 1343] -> 228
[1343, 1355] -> 213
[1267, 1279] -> 190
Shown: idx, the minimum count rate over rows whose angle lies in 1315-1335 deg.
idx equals 221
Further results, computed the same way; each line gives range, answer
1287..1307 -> 188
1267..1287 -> 139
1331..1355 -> 209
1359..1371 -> 143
